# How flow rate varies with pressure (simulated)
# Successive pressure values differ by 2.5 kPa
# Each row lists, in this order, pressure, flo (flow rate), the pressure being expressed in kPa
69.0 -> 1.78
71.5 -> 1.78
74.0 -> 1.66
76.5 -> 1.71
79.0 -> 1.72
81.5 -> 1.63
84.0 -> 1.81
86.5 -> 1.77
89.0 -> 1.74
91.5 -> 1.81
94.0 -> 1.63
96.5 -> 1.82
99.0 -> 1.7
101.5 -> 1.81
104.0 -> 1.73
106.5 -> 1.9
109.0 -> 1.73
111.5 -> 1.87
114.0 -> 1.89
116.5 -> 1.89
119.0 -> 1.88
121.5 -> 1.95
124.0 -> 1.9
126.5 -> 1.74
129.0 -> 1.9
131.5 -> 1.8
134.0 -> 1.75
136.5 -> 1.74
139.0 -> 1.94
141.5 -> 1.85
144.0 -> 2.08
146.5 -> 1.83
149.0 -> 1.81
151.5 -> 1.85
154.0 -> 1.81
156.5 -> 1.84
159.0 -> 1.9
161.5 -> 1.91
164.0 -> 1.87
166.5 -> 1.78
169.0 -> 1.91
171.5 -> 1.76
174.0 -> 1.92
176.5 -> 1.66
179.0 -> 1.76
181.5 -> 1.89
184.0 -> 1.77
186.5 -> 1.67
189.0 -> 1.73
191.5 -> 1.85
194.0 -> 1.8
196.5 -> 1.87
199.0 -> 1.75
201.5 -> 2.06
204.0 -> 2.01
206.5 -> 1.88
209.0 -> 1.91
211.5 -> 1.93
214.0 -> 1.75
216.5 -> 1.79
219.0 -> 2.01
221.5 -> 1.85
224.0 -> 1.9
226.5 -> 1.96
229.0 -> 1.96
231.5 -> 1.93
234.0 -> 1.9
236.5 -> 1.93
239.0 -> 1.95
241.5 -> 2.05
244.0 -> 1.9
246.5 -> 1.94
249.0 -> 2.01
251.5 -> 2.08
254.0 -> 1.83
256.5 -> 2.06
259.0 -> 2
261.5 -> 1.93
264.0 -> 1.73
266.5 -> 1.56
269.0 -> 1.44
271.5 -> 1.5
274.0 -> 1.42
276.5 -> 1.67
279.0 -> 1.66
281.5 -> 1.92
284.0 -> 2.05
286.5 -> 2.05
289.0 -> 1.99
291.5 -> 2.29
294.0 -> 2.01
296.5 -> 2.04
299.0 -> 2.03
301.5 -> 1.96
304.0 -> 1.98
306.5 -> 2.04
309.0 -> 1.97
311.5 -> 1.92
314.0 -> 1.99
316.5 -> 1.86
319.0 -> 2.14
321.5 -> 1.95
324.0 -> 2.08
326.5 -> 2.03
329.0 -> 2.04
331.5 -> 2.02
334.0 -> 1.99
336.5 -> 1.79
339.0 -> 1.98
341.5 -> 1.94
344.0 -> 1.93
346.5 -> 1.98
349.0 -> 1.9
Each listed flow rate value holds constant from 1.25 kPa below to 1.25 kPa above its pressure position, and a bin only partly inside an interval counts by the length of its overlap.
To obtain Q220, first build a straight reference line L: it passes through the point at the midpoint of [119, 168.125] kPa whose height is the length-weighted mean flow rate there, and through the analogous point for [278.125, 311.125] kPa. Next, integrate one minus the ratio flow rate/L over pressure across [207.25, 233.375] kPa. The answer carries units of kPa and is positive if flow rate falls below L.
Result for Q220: 0.4 kPa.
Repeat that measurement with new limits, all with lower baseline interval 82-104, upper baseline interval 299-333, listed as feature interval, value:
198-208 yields -0.28 kPa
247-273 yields 1.66 kPa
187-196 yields 0.36 kPa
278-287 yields 0.21 kPa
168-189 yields 0.70 kPa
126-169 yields -0.85 kPa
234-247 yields -0.22 kPa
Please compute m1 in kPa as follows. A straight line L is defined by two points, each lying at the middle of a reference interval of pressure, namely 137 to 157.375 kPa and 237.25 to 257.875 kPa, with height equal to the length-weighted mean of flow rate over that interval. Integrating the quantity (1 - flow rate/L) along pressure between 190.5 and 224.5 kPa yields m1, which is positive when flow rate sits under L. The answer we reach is 0.9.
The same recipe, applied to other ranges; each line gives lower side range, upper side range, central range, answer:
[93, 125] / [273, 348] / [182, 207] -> 0.6 kPa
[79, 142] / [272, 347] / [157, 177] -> 0.0 kPa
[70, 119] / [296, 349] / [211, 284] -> 2.4 kPa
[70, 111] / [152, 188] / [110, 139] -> -1.2 kPa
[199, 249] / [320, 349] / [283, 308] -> -1.1 kPa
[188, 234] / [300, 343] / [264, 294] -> 2.5 kPa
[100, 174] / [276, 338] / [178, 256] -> 0.8 kPa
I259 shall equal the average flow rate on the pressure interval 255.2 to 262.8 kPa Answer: 1.99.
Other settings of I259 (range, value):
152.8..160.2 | 1.85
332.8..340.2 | 1.92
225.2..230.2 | 1.96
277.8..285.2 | 1.88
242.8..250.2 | 1.95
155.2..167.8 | 1.86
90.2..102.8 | 1.75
